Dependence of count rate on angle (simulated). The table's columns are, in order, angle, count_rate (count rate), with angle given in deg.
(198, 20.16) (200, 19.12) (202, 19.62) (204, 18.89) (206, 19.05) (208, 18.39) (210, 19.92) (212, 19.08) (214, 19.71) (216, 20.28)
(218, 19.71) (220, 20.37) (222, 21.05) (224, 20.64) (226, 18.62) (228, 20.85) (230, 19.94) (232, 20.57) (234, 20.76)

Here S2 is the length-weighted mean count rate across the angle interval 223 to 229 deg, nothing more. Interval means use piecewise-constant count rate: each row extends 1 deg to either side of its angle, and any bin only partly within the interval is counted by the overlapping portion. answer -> 20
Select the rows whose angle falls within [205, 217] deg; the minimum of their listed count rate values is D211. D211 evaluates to 18.39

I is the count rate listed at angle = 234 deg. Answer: 20.76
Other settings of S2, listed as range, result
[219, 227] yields 20.2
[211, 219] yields 19.7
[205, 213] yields 19.1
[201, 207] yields 19.2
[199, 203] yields 19.4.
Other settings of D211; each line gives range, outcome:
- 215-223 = 19.71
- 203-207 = 18.89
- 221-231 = 18.62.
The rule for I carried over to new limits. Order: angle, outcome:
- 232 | 20.57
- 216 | 20.28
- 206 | 19.05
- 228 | 20.85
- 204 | 18.89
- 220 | 20.37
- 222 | 21.05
